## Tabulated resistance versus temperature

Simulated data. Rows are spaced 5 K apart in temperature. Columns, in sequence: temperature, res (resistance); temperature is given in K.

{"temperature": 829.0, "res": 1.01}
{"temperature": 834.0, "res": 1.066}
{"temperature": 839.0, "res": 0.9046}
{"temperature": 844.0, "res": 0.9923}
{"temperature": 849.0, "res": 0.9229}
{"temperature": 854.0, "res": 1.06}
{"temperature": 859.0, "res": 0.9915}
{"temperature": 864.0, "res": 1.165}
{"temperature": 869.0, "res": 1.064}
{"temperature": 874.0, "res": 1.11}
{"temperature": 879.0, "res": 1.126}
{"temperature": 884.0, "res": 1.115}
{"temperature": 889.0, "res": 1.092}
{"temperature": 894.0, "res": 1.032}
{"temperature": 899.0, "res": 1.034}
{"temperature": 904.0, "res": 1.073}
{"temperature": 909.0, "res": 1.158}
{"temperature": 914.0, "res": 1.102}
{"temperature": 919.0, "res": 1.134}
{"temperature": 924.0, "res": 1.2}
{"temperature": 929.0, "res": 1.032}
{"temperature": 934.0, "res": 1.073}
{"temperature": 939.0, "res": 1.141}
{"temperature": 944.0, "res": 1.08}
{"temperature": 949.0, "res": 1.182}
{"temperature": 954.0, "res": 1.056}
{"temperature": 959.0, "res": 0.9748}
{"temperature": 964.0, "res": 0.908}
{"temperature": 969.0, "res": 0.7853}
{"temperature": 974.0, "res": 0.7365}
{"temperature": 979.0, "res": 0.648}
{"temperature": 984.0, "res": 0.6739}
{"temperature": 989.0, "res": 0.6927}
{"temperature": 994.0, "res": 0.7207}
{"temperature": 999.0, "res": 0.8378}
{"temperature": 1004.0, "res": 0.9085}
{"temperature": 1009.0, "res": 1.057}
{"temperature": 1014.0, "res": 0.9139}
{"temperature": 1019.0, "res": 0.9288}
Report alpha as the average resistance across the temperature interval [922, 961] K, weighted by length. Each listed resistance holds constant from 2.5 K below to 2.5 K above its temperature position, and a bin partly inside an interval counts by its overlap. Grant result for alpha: 1.09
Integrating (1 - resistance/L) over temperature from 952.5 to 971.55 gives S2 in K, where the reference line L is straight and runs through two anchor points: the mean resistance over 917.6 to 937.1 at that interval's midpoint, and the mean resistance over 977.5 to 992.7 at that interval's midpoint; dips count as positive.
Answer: -1.6 K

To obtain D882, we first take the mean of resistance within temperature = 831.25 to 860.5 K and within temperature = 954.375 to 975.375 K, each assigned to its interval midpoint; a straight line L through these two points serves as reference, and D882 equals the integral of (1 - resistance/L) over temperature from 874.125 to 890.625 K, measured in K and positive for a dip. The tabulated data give -2.7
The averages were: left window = 0.99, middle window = 1.11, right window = 0.878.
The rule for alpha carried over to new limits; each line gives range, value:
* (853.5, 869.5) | 1.07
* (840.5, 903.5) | 1.06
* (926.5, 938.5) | 1.07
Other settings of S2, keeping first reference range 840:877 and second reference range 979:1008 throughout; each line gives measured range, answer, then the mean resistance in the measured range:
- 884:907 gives -2.4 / 1.07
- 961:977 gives 0.2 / 0.81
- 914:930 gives -3.7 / 1.13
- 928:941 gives -2.9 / 1.09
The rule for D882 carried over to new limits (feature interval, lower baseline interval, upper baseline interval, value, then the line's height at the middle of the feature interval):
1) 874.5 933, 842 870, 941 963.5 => -3.0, 1.05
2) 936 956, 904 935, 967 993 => -3.9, 0.936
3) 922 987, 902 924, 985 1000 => -1.9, 0.922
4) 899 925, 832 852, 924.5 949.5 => -1.3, 1.07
